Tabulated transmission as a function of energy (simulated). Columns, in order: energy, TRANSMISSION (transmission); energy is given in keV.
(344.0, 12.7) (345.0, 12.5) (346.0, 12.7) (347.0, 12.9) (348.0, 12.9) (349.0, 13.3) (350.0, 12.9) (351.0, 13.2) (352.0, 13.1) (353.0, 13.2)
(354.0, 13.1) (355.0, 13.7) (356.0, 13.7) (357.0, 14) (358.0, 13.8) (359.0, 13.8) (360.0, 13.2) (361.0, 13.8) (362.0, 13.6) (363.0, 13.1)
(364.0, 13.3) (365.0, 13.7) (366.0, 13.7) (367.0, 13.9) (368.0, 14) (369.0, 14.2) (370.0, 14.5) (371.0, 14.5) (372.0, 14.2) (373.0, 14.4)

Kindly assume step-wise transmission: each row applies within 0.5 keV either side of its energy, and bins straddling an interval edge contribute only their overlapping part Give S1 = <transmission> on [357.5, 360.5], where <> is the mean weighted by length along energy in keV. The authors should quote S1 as 13.6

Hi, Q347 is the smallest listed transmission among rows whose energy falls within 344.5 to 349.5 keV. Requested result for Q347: 12.5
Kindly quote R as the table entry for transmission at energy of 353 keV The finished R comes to 13.2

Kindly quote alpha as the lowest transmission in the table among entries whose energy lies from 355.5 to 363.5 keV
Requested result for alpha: 13.1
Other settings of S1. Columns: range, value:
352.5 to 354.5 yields 13.1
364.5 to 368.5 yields 13.8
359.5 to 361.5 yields 13.5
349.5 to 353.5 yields 13.1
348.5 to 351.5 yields 13.1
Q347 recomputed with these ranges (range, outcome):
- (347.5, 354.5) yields 12.9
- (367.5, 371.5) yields 14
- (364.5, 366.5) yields 13.7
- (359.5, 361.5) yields 13.2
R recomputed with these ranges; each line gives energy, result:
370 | 14.5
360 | 13.2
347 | 12.9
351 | 13.2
